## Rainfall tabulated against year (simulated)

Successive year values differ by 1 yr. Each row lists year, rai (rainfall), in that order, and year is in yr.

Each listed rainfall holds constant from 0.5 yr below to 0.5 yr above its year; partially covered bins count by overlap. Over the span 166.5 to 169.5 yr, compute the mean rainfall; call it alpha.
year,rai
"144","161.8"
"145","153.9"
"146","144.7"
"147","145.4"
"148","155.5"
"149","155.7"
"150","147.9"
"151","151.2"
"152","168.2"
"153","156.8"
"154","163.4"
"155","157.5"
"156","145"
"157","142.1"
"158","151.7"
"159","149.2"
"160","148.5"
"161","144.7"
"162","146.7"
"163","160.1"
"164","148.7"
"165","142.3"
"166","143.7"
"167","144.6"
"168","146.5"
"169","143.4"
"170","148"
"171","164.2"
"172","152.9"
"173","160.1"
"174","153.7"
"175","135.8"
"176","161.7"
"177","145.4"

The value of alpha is 145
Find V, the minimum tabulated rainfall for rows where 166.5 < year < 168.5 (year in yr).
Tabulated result 144.6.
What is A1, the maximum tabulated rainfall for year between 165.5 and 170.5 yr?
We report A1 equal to 148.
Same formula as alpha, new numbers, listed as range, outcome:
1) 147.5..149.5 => 156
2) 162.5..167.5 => 148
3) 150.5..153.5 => 159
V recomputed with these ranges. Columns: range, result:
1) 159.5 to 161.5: 144.7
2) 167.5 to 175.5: 135.8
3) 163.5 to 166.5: 142.3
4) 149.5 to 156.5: 145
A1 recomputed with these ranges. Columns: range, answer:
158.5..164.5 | 160.1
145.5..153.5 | 168.2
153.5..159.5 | 163.4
